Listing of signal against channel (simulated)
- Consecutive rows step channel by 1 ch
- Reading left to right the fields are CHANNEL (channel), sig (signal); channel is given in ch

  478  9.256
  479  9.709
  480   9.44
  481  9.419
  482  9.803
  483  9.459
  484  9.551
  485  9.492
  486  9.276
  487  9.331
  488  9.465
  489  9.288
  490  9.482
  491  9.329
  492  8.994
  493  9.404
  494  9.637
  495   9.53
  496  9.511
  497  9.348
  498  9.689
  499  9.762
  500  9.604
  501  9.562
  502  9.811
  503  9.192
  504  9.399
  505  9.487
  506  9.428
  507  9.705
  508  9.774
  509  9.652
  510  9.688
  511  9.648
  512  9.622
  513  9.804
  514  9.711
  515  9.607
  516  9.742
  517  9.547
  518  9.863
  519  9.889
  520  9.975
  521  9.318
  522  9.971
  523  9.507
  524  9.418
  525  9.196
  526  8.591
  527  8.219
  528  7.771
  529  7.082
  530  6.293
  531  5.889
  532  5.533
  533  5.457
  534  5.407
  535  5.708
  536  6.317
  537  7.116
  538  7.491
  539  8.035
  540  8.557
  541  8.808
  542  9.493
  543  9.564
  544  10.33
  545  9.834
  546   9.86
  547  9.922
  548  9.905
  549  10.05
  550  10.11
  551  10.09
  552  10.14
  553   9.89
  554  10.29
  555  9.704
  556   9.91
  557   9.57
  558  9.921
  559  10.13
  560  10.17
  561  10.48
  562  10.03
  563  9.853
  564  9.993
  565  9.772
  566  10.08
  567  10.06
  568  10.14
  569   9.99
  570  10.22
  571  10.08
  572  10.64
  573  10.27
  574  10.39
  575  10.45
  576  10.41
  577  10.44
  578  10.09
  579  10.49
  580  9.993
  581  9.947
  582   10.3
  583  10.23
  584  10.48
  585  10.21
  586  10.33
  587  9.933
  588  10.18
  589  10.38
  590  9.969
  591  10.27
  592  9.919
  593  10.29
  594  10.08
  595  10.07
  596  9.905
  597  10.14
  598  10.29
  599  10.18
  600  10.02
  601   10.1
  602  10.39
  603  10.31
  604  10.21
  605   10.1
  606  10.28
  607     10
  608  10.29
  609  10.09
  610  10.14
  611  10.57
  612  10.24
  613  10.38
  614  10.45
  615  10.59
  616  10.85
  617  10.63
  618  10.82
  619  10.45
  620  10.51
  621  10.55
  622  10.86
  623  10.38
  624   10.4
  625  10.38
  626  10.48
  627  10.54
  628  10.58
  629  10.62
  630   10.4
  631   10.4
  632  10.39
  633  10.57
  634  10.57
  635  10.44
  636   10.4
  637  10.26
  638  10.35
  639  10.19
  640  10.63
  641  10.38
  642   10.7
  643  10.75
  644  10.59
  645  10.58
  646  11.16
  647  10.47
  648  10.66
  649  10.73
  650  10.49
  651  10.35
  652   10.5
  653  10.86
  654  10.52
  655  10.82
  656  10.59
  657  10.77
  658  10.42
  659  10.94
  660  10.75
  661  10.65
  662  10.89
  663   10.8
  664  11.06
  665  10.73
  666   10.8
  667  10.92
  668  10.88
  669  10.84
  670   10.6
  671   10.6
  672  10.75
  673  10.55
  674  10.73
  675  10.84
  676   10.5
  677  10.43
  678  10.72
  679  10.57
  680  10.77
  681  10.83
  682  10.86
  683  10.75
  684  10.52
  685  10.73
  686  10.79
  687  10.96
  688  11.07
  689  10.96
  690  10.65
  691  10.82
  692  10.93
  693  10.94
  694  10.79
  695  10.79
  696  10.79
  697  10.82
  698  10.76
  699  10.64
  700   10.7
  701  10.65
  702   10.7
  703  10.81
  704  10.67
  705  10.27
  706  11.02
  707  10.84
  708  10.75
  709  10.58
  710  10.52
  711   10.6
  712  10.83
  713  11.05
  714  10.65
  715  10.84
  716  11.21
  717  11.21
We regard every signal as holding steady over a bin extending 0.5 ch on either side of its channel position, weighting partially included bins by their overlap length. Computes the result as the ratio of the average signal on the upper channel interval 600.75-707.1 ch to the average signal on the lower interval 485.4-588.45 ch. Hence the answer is 1.13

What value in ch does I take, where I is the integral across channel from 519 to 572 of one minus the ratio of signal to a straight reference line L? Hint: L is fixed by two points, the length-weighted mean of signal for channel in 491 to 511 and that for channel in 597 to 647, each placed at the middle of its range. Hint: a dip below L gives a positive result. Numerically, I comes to 4.44 ch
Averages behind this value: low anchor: 9.53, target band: 9.05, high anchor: 10.4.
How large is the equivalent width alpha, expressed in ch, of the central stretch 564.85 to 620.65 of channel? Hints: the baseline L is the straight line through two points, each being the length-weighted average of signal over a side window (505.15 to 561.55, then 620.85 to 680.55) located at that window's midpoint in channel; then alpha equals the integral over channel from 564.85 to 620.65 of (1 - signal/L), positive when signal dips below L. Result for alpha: -2.4 ch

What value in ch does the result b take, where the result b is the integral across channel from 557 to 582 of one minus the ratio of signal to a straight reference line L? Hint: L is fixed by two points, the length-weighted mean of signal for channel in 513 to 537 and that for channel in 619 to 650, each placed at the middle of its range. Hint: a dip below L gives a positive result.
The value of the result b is -2.8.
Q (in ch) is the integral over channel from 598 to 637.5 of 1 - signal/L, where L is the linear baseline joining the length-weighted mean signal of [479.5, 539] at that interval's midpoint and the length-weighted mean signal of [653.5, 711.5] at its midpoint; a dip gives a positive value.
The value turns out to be -1.4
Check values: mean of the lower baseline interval 8.91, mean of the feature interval 10.4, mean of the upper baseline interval 10.7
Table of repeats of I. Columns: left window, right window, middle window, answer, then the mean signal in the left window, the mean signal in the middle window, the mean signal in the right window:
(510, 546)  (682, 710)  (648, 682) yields -1.18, 8.5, 10.7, 10.8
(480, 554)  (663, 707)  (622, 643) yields -0.49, 9.07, 10.5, 10.8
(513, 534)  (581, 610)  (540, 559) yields -1.53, 8.48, 9.83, 10.2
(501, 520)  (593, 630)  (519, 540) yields 4.48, 9.65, 7.69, 10.4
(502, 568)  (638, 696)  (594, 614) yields -0.48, 9.13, 10.2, 10.7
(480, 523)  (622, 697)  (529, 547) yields 3.93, 9.56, 7.68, 10.7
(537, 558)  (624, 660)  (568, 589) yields -0.83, 9.53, 10.3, 10.6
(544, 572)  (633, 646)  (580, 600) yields 0.12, 10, 10.2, 10.5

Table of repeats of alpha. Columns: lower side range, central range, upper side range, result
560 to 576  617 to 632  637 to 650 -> -0.07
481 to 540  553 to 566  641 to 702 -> -0.74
